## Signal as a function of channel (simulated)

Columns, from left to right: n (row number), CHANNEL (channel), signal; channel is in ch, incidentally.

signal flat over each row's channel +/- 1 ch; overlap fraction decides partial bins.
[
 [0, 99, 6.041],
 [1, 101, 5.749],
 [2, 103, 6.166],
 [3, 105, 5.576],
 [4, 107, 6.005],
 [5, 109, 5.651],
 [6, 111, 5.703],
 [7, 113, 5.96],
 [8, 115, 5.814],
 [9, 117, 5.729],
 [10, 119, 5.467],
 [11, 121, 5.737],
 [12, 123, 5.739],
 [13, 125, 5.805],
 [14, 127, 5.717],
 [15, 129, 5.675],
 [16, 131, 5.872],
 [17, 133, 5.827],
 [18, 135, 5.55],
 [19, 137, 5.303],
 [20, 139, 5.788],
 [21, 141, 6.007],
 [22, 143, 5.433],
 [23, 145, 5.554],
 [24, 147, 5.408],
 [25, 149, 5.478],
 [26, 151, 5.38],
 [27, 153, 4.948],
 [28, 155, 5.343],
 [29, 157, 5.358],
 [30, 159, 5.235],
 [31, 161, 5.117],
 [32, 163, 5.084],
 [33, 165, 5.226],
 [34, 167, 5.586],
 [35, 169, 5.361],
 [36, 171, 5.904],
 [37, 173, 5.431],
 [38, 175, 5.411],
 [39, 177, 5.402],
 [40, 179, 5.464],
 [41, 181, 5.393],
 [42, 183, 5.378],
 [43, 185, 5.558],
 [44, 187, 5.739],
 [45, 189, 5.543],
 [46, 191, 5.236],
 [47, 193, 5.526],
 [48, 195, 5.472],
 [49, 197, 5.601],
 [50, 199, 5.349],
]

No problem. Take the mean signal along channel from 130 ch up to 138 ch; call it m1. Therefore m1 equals 5.64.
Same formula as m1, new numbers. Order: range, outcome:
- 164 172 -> 5.52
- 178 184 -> 5.41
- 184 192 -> 5.52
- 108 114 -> 5.77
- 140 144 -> 5.72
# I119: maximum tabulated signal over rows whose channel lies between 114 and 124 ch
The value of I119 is 5.814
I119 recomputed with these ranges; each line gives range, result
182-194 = 5.739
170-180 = 5.904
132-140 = 5.827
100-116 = 6.166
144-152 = 5.554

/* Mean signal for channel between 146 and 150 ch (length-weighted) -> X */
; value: 5.44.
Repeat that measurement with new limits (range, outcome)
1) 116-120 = 5.6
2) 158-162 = 5.18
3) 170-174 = 5.67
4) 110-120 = 5.73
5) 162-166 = 5.15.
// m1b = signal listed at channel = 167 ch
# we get 5.586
